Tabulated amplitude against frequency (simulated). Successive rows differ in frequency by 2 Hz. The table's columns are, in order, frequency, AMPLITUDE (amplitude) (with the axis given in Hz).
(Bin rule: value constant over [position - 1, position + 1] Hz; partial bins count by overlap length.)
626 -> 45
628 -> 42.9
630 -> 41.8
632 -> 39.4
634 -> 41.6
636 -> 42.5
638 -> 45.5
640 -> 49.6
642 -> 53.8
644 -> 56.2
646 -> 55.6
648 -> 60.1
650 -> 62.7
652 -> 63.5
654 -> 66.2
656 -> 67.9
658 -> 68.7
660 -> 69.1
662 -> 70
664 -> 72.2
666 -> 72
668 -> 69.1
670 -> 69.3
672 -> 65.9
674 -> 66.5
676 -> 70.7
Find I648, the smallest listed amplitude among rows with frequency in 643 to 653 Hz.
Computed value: 55.6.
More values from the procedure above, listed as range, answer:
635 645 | 42.5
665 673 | 65.9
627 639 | 39.4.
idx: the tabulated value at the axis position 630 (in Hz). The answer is 41.8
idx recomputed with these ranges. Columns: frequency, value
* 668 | 69.1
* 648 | 60.1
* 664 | 72.2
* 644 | 56.2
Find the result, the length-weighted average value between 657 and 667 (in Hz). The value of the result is 70.4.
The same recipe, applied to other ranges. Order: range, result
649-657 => 65.1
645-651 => 59.5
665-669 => 70.5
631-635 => 40.5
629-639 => 42.2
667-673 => 68.1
